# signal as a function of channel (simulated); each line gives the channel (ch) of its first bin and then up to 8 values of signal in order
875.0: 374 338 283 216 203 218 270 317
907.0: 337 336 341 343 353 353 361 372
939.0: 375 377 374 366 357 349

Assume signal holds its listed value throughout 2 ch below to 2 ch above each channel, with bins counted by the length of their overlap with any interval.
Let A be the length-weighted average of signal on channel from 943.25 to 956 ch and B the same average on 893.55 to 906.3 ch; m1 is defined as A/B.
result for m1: 1.3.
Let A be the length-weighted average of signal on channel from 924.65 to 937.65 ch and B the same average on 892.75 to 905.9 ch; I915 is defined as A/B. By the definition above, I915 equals 1.33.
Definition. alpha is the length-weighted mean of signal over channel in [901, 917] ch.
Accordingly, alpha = 333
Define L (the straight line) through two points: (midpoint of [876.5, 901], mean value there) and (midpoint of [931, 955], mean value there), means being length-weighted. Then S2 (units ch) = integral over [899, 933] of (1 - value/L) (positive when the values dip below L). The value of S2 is -2.7 ch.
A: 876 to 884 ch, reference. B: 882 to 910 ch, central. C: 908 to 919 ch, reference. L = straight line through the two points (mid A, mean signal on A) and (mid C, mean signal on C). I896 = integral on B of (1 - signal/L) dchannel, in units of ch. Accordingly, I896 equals 5.5 ch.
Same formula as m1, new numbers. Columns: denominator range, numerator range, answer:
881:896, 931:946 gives 1.62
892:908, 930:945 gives 1.34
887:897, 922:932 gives 1.68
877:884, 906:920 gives 1.08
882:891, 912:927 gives 1.47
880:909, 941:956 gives 1.39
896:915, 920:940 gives 1.16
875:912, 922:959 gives 1.29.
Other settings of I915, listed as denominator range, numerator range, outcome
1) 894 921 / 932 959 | 1.18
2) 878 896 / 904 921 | 1.36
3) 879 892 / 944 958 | 1.45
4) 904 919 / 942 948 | 1.11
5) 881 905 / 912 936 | 1.40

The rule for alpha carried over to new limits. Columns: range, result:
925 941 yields 365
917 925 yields 348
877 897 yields 252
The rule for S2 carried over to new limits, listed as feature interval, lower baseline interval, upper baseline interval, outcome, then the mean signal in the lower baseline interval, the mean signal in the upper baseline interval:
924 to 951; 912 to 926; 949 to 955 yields -1.0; 346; 363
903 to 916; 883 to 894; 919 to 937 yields -1.8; 224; 358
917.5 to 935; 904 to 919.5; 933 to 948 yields 0.1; 337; 375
